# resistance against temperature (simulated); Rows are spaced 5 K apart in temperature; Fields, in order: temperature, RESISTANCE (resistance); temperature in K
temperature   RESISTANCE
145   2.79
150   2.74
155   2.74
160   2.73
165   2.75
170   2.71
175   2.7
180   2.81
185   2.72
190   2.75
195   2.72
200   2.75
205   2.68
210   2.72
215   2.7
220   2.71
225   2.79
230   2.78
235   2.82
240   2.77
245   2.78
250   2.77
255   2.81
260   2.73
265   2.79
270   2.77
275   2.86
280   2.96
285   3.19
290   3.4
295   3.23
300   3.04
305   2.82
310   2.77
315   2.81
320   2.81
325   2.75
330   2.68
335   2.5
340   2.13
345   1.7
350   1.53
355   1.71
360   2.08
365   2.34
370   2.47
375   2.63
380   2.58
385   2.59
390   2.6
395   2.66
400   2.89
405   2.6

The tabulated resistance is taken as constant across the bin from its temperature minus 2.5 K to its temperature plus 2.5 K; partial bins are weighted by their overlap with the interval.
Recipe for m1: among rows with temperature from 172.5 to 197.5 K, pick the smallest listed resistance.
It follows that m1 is 2.7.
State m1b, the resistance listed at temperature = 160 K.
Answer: 2.73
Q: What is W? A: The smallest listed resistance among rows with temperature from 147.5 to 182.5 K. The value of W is 2.7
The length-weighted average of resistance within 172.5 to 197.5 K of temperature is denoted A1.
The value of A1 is 2.74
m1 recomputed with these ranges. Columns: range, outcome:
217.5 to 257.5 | 2.71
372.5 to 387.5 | 2.58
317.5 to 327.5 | 2.75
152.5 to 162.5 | 2.73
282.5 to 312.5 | 2.77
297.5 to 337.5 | 2.5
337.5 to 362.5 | 1.53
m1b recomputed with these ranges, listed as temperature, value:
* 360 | 2.08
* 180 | 2.81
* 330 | 2.68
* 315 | 2.81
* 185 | 2.72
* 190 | 2.75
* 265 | 2.79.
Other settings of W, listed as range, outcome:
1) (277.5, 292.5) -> 2.96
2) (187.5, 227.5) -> 2.68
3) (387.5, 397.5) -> 2.6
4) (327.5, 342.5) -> 2.13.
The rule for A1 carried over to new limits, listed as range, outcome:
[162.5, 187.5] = 2.74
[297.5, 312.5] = 2.88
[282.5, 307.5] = 3.14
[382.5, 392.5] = 2.59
